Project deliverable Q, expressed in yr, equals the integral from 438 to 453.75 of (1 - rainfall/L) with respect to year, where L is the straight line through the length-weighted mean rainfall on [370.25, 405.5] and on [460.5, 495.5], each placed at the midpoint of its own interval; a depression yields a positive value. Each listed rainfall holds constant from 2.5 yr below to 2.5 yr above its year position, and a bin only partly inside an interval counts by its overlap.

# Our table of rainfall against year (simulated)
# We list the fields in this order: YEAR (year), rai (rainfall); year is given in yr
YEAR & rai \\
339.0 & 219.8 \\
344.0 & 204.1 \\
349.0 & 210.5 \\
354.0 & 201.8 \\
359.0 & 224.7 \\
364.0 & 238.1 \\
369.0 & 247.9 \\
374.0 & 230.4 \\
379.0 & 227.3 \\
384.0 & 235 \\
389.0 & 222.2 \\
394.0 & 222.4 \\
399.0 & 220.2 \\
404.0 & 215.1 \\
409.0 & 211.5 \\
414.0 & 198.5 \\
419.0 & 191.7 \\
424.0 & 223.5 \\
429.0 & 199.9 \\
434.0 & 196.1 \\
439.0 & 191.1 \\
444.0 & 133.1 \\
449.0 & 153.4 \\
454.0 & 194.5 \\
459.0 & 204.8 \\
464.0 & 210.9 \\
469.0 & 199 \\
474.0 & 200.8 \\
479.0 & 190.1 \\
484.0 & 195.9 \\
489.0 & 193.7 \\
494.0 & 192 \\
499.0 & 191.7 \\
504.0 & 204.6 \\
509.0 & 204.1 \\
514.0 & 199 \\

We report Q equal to 3.5 yr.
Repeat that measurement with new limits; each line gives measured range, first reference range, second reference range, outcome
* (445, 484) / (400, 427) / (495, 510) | 2.3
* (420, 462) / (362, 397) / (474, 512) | 5.0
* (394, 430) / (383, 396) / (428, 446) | -1.1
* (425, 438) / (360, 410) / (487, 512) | 0.9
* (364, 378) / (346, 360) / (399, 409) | -1.7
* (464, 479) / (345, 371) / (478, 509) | 0.0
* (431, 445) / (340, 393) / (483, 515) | 2.1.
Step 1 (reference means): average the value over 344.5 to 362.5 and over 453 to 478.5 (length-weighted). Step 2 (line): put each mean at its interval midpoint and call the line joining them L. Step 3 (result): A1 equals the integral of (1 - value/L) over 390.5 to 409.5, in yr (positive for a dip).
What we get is -0.9 yr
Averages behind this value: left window 213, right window 202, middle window 218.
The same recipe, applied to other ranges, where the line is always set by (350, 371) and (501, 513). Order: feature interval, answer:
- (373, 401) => -0.5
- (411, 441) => 2.2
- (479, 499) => 1.3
